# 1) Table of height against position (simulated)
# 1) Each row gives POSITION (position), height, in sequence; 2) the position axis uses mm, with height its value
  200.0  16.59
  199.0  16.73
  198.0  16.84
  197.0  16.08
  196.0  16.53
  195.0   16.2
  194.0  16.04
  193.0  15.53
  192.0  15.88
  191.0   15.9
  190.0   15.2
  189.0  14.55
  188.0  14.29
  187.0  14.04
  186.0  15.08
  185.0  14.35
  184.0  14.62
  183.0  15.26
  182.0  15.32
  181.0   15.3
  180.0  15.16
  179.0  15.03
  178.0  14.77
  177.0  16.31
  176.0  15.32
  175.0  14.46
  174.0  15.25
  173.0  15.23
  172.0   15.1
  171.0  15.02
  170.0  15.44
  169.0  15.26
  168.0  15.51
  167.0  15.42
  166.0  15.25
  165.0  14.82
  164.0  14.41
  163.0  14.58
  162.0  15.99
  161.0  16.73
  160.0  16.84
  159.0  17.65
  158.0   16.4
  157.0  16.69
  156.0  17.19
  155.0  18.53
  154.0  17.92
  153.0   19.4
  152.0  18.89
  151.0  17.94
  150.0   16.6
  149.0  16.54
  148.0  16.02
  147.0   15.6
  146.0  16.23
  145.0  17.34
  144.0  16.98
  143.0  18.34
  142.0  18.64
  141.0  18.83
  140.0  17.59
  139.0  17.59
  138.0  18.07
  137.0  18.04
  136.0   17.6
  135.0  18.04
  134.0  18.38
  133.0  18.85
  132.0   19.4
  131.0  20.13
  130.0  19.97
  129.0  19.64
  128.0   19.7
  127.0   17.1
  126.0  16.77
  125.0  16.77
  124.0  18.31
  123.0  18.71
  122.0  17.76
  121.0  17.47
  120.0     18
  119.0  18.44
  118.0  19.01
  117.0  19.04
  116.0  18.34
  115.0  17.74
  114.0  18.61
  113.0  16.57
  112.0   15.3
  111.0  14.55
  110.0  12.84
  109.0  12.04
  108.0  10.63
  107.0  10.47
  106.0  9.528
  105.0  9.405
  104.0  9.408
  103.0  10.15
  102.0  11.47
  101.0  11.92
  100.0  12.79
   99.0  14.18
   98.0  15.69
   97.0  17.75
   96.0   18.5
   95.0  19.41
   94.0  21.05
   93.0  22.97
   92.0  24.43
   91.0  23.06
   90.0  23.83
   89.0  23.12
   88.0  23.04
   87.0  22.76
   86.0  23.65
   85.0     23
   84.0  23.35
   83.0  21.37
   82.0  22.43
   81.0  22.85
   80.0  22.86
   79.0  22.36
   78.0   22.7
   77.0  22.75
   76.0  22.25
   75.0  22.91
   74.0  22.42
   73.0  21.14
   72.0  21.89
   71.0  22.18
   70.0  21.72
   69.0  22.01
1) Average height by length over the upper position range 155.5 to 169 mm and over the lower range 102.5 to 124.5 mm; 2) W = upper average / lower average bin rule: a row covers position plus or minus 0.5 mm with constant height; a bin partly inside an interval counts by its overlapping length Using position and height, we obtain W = 1.1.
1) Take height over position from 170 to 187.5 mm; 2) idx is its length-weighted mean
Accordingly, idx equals 15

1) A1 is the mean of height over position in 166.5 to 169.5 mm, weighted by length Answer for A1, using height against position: 15.4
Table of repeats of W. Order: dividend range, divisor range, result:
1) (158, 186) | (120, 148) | 0.85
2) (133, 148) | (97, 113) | 1.43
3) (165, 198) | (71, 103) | 0.74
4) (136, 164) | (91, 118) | 1.12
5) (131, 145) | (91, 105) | 1.13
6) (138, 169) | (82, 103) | 0.86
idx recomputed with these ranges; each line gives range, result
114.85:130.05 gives 18.3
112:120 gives 18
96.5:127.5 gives 15.1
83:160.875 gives 17.6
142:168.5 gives 16.7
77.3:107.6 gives 18.7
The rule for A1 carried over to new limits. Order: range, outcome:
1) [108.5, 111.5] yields 13.1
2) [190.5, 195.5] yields 15.9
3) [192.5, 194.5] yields 15.8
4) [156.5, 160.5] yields 16.9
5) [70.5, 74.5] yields 21.9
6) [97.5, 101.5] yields 13.6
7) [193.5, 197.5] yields 16.2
